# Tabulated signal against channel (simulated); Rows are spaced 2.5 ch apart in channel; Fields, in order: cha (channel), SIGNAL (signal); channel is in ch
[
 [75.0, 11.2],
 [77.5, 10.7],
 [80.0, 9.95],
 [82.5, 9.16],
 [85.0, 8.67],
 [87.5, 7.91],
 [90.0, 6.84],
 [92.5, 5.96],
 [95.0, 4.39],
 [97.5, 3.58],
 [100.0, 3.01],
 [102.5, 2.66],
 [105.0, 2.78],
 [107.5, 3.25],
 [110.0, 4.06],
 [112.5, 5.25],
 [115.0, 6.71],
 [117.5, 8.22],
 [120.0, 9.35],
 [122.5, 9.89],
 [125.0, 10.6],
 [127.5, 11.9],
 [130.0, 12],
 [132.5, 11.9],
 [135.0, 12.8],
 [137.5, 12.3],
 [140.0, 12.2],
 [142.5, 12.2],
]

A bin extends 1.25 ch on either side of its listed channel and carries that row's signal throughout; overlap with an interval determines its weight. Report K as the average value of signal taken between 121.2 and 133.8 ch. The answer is 11.3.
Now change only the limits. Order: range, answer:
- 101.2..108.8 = 2.91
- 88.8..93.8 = 6.38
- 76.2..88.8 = 9.28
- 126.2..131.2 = 11.9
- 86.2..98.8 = 5.74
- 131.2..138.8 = 12.3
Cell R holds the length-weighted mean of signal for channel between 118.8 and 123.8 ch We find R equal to 9.63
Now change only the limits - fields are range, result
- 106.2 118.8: 5.5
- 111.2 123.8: 7.88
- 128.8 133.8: 12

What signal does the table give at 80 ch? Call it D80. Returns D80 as 9.95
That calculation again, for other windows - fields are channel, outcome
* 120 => 9.35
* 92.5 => 5.96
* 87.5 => 7.91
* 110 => 4.06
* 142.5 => 12.2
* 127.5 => 11.9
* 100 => 3.01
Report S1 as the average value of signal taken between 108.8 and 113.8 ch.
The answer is 4.68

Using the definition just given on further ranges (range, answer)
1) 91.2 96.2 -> 5.2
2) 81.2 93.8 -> 7.7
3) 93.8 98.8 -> 3.97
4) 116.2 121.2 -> 8.76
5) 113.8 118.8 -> 7.49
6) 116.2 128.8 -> 9.99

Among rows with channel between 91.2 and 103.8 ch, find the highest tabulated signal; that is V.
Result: 5.96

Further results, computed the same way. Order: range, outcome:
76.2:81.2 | 10.7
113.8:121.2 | 9.35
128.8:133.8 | 12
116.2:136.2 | 12.8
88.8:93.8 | 6.84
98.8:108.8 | 3.25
